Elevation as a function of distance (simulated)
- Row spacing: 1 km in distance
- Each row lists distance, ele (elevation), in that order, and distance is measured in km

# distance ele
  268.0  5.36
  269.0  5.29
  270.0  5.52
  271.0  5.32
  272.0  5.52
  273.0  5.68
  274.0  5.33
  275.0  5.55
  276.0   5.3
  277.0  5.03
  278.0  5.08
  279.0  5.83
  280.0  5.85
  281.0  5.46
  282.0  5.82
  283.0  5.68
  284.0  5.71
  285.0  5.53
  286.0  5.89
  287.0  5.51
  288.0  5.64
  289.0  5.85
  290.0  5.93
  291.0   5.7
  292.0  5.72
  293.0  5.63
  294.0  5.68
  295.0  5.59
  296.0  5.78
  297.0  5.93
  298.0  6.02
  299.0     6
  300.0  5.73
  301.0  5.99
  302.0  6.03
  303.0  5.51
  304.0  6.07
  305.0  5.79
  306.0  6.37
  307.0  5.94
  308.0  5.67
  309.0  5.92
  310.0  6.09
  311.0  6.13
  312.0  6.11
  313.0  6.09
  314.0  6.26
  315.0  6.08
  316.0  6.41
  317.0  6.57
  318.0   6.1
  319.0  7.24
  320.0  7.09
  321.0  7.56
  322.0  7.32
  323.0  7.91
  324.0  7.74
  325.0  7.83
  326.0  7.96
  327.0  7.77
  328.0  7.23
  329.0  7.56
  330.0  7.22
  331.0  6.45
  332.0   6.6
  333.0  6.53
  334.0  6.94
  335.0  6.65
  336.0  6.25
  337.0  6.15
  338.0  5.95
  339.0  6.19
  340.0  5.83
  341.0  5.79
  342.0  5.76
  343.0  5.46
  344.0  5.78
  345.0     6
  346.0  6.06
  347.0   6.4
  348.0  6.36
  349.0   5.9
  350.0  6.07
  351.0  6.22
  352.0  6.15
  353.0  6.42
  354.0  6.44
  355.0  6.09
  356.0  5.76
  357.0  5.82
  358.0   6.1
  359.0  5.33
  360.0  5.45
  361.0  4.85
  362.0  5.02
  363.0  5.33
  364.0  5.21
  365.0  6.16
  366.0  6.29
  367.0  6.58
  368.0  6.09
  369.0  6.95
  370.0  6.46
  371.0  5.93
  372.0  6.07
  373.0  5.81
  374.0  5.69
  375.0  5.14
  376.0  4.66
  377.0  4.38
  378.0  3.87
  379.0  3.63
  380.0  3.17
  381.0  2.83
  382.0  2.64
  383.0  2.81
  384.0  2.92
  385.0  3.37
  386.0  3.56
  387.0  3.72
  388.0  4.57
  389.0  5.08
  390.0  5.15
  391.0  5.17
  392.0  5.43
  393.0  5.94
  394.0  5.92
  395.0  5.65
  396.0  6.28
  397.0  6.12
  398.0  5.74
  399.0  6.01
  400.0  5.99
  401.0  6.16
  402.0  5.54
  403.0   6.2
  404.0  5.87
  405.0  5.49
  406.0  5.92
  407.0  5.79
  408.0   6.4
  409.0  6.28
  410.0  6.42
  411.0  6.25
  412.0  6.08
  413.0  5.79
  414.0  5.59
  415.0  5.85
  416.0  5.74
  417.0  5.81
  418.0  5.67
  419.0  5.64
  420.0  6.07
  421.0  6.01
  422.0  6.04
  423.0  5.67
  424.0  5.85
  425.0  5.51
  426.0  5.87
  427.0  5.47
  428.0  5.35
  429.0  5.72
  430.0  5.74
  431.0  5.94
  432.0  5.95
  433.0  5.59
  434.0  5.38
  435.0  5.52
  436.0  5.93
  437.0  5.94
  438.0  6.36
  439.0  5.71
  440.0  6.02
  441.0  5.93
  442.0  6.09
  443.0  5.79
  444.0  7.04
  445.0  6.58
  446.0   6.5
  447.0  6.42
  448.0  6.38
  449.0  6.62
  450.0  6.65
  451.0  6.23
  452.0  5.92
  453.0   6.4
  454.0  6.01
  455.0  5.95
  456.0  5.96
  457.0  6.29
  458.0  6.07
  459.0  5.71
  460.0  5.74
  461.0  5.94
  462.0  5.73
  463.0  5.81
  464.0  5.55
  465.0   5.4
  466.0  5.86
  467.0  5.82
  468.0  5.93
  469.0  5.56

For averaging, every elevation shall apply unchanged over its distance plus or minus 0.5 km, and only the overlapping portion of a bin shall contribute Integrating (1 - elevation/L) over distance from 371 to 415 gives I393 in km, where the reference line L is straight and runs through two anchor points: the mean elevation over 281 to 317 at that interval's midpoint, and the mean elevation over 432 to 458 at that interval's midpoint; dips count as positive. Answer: 6.4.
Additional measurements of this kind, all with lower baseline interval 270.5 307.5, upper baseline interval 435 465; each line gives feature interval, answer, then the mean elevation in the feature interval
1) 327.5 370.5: -2.13 km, 6.14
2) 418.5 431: 0.57 km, 5.75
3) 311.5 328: -3.52 km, 7.01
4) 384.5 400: 1.94 km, 5.21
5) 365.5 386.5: 4.27 km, 4.71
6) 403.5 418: 0.14 km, 5.94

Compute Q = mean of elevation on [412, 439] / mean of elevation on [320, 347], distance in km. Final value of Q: 0.86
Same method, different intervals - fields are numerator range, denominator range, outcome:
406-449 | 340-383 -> 1.08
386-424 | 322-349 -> 0.86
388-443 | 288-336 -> 0.91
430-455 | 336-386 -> 1.13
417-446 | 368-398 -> 1.22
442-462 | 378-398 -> 1.40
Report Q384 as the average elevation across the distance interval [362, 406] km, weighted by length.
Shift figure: 5.16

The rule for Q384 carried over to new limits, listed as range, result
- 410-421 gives 5.88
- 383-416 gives 5.47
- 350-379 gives 5.69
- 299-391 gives 5.84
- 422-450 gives 5.97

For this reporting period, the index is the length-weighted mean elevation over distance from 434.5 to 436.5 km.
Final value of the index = 5.72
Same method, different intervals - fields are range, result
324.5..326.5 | 7.89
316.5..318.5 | 6.33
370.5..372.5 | 6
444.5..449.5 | 6.5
